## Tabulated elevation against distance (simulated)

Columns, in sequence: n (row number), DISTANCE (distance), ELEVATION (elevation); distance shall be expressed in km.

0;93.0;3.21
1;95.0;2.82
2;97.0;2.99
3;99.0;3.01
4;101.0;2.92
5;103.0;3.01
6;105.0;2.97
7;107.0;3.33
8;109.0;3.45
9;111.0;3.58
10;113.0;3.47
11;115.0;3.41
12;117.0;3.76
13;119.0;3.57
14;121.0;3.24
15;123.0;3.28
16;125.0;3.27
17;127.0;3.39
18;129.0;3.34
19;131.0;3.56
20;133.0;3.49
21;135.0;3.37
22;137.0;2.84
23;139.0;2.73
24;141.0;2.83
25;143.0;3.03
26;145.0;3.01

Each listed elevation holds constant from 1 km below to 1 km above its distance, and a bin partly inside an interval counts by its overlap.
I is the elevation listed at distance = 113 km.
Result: 3.47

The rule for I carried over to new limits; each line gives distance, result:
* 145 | 3.01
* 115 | 3.41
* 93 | 3.21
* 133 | 3.49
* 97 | 2.99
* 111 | 3.58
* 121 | 3.24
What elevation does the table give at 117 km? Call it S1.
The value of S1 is 3.76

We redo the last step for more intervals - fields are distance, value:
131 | 3.56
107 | 3.33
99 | 3.01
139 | 2.73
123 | 3.28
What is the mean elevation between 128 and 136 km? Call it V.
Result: 3.44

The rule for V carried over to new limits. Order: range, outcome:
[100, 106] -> 2.97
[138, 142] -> 2.78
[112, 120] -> 3.55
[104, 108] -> 3.15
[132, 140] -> 3.11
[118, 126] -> 3.34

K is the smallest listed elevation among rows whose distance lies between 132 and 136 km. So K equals 3.37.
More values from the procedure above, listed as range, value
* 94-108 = 2.82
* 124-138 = 2.84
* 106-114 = 3.33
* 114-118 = 3.41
